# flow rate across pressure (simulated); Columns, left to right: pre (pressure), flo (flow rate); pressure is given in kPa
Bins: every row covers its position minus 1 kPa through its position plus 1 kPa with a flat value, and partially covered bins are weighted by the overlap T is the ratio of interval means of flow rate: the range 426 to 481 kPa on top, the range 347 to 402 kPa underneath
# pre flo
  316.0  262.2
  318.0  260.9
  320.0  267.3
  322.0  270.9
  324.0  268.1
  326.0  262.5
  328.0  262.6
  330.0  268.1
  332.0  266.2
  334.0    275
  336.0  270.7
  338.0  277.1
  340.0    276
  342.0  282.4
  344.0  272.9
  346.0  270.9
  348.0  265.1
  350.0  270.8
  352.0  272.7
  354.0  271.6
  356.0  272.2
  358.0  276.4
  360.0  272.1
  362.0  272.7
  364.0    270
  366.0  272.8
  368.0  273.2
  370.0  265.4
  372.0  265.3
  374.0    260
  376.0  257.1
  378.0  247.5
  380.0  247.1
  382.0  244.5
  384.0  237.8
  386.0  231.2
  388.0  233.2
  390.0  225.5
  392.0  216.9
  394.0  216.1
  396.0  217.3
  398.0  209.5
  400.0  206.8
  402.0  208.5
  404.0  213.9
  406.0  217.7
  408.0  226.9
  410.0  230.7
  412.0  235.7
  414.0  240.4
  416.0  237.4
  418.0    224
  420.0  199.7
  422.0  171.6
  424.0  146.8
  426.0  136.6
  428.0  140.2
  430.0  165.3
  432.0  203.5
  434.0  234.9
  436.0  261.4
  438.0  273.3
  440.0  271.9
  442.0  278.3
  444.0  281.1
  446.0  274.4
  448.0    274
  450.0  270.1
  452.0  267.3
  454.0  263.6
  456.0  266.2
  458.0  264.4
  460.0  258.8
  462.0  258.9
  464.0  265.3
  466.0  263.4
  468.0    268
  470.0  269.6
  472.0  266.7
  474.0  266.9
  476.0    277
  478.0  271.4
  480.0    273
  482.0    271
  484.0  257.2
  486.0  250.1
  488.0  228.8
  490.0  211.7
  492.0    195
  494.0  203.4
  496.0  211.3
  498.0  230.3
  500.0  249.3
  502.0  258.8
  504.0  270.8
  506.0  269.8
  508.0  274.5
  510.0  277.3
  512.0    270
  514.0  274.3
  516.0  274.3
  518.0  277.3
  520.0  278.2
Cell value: 1.0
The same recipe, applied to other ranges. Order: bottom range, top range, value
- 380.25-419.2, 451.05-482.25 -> 1.18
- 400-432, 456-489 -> 1.32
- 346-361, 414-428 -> 0.69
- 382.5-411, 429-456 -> 1.16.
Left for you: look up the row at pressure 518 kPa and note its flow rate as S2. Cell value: 277.3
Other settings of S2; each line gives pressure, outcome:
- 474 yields 266.9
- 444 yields 281.1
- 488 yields 228.8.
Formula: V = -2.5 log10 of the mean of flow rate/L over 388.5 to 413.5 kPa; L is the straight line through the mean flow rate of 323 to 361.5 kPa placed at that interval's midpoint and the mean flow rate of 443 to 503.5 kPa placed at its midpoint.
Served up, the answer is 0.20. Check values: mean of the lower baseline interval 271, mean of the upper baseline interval 256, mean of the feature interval 220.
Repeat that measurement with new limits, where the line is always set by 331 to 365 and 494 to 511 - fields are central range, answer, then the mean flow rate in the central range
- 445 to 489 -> -0.033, 265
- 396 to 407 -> 0.245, 212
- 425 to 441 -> 0.232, 211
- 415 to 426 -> 0.351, 191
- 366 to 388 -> 0.066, 253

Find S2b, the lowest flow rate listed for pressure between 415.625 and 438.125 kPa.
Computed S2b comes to 136.6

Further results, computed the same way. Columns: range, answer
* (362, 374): 260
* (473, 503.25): 195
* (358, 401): 206.8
